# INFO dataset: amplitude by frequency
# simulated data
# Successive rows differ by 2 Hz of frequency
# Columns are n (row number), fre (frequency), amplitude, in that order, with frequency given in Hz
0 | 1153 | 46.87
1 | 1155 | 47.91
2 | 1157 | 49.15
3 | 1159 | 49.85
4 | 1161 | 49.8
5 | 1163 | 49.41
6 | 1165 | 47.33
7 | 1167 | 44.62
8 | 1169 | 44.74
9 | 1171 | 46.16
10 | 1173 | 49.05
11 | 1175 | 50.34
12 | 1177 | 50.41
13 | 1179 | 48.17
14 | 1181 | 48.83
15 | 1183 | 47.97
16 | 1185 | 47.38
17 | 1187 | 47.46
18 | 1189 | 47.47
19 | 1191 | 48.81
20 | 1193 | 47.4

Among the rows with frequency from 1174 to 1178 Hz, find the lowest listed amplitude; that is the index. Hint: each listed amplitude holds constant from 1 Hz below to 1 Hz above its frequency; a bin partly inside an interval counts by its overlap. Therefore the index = 50.34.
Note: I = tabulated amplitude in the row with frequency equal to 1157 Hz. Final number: 49.15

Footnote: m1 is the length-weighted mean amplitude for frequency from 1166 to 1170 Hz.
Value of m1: 44.7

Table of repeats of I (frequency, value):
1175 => 50.34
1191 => 48.81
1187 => 47.46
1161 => 49.8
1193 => 47.4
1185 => 47.38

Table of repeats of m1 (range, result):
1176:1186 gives 48.6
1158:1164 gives 49.7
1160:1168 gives 47.8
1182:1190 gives 47.6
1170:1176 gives 48.5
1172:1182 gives 49.4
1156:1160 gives 49.5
